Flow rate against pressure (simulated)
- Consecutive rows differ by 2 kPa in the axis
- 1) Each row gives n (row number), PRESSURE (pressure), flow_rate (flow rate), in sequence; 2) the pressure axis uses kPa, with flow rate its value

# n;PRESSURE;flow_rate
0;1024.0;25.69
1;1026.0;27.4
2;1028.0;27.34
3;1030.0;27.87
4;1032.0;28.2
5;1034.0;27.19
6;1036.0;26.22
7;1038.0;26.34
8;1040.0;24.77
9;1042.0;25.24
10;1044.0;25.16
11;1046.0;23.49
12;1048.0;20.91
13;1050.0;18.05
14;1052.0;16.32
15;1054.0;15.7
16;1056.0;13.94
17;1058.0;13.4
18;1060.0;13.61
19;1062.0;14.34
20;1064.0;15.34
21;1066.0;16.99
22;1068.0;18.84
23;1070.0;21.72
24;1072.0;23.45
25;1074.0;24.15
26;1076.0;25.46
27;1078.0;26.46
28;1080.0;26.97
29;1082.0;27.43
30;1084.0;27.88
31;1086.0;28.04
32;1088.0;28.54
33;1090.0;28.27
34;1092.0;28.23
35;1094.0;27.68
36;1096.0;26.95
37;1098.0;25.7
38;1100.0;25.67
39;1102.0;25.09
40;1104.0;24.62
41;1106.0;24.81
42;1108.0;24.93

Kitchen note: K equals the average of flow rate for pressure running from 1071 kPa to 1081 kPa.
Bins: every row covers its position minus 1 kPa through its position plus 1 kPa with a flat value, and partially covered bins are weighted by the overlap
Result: 25.3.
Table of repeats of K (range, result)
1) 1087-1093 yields 28.3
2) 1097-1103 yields 25.5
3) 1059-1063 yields 14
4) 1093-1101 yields 26.5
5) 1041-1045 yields 25.2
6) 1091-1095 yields 28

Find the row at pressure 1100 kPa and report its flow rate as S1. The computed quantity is 25.67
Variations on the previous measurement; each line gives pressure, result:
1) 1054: 15.7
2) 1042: 25.24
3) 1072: 23.45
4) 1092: 28.23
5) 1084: 27.88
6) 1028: 27.34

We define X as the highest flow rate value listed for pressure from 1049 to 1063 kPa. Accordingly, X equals 18.05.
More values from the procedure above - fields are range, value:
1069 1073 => 23.45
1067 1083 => 27.43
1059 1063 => 14.34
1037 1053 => 26.34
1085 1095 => 28.54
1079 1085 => 27.88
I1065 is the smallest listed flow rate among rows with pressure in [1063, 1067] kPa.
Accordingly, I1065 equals 15.34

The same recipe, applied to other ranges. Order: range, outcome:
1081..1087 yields 27.43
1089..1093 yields 28.23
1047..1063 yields 13.4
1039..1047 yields 23.49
